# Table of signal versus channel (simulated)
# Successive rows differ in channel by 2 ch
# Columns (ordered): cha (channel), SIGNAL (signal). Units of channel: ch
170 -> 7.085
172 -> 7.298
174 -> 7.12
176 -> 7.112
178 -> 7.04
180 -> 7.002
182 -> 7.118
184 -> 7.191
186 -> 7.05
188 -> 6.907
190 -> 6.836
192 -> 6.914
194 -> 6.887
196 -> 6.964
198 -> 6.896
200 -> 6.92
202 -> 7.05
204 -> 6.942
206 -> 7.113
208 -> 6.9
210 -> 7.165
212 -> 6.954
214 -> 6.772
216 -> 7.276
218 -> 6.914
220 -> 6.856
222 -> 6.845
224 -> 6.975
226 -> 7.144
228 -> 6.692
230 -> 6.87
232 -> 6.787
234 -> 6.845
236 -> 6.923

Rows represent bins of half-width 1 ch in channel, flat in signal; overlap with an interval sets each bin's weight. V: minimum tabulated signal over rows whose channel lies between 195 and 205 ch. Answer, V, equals 6.896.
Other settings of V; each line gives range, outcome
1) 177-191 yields 6.836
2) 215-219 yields 6.914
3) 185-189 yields 6.907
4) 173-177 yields 7.112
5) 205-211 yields 6.9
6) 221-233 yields 6.692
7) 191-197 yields 6.887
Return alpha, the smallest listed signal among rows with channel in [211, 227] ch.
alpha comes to 6.772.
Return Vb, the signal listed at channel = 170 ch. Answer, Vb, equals 7.085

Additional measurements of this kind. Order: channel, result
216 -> 7.276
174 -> 7.12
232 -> 6.787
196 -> 6.964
